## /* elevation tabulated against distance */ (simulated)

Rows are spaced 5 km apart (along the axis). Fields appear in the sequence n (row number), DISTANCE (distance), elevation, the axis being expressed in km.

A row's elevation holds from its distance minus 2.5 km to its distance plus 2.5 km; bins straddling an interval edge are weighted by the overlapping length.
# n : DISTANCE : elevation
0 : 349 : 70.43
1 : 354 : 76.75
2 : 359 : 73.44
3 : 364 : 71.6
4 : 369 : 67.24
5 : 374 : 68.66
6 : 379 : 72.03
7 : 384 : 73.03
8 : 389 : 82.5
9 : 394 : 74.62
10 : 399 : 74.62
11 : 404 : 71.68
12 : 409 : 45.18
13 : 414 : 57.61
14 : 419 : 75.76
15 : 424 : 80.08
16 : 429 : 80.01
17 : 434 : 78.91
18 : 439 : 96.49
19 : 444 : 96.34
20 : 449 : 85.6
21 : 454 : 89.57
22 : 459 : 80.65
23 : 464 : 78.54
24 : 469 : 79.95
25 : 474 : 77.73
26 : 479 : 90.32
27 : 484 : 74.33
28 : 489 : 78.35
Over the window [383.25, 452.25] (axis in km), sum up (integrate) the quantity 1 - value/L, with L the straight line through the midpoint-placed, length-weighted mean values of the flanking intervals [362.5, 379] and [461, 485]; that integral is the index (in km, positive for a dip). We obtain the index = -2.00 km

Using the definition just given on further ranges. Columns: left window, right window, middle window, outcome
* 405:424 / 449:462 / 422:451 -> -4.5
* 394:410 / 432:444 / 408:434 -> 3.1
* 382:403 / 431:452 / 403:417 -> 4.0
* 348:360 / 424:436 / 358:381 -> 1.4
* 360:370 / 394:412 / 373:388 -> -1.0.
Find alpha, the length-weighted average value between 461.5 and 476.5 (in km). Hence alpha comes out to 78.7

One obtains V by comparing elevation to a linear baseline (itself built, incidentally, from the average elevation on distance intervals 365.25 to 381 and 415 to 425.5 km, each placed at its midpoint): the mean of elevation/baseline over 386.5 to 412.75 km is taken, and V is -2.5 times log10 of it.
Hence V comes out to 0.05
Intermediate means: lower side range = 69.4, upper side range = 74.8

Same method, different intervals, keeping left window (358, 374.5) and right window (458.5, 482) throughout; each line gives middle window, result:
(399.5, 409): 0.14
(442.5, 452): -0.15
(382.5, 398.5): -0.06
